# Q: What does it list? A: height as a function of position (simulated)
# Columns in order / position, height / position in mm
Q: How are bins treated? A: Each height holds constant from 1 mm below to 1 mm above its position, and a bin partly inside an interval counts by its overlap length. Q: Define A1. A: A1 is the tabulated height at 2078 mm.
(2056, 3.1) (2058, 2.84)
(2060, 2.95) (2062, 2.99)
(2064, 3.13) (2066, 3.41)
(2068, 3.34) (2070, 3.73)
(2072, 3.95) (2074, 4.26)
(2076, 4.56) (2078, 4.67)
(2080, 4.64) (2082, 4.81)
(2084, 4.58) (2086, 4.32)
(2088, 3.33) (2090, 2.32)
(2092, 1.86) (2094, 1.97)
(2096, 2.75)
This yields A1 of 4.67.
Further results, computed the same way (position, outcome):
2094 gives 1.97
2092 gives 1.86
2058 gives 2.84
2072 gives 3.95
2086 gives 4.32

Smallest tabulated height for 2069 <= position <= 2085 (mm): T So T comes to 3.73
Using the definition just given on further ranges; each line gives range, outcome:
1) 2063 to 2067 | 3.13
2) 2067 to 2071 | 3.34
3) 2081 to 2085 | 4.58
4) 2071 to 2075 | 3.95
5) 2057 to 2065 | 2.84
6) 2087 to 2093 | 1.86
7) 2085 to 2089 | 3.33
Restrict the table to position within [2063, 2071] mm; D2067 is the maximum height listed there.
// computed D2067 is 3.73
